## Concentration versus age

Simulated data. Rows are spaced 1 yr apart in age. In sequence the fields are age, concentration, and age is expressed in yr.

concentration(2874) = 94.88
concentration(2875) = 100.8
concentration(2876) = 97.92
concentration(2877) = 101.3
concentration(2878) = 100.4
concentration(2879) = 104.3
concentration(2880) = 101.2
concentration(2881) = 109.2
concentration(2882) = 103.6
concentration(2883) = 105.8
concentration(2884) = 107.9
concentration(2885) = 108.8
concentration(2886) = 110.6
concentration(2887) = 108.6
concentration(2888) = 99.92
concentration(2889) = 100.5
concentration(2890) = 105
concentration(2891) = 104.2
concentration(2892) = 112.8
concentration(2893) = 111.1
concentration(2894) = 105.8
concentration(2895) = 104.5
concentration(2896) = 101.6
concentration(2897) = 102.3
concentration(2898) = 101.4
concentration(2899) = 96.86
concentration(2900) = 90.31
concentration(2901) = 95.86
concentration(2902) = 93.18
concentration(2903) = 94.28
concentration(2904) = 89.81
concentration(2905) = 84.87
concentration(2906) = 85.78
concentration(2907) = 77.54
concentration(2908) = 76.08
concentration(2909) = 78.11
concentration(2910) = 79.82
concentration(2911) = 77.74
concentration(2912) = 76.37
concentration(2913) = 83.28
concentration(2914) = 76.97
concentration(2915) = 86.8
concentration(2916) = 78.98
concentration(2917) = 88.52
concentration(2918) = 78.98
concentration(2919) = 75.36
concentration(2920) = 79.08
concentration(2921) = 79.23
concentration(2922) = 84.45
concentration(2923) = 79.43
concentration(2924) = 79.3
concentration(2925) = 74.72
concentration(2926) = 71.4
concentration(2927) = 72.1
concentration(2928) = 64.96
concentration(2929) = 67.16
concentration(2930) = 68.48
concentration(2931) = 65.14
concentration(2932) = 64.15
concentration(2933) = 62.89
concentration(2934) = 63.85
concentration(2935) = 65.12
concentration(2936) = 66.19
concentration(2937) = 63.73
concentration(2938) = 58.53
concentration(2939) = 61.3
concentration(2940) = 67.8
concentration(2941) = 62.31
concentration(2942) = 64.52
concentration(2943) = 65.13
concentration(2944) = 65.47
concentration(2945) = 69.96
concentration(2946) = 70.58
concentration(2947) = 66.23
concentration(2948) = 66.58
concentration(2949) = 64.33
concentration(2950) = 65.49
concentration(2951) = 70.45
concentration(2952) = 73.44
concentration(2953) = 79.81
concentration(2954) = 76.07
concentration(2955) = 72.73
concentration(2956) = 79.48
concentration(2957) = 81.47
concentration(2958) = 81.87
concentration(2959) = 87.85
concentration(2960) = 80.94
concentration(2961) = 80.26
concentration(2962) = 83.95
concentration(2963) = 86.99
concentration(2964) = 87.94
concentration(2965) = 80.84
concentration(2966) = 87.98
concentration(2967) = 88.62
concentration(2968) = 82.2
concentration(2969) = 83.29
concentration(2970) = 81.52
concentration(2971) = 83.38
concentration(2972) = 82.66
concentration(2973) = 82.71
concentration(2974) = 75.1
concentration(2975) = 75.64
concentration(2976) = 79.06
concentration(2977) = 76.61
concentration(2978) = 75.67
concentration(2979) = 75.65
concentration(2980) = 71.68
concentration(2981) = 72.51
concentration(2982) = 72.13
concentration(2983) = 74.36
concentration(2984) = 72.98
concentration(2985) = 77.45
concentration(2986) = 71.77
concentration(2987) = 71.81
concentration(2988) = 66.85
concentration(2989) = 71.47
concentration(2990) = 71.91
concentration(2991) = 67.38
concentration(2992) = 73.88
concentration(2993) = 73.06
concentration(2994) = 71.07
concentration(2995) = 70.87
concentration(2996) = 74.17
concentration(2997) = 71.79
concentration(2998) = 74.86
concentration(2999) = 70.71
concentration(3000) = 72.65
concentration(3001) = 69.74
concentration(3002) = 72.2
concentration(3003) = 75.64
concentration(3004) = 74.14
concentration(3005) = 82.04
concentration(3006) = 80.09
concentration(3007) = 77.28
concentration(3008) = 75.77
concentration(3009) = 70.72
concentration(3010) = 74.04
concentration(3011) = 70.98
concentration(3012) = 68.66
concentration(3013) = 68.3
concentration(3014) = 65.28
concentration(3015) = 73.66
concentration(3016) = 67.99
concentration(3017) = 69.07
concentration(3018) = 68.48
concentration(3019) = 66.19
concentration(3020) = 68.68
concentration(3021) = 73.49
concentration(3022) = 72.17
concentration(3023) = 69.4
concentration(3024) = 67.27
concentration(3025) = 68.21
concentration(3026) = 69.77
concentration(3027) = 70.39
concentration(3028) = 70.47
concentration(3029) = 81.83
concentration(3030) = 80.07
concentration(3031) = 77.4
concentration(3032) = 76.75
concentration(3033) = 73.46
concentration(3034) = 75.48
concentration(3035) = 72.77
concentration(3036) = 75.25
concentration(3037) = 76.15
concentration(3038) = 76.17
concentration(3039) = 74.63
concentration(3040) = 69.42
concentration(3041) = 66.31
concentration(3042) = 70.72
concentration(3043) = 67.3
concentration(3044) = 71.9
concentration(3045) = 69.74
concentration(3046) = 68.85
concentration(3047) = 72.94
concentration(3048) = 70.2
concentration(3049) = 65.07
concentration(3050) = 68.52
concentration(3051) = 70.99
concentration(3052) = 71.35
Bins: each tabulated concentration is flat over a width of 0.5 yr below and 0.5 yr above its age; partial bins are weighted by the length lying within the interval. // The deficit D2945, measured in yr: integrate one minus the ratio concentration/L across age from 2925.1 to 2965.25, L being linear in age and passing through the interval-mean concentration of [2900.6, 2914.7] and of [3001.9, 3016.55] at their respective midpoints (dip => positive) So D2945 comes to 4.2 yr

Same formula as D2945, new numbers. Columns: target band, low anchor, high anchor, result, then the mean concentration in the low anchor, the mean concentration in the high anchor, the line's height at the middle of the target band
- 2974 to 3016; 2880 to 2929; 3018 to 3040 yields 2.5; 90.6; 73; 77.8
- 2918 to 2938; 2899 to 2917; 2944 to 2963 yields 2.4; 84.4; 75.1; 80.3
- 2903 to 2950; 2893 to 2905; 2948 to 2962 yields 7.8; 97.8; 76.4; 87.3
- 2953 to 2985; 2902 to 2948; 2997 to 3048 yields -2.9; 73.7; 72.3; 73.1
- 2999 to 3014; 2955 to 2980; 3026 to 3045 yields 0.7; 81.4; 73.5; 76.8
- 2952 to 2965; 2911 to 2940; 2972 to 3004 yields -1.4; 72.7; 73.5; 73.1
